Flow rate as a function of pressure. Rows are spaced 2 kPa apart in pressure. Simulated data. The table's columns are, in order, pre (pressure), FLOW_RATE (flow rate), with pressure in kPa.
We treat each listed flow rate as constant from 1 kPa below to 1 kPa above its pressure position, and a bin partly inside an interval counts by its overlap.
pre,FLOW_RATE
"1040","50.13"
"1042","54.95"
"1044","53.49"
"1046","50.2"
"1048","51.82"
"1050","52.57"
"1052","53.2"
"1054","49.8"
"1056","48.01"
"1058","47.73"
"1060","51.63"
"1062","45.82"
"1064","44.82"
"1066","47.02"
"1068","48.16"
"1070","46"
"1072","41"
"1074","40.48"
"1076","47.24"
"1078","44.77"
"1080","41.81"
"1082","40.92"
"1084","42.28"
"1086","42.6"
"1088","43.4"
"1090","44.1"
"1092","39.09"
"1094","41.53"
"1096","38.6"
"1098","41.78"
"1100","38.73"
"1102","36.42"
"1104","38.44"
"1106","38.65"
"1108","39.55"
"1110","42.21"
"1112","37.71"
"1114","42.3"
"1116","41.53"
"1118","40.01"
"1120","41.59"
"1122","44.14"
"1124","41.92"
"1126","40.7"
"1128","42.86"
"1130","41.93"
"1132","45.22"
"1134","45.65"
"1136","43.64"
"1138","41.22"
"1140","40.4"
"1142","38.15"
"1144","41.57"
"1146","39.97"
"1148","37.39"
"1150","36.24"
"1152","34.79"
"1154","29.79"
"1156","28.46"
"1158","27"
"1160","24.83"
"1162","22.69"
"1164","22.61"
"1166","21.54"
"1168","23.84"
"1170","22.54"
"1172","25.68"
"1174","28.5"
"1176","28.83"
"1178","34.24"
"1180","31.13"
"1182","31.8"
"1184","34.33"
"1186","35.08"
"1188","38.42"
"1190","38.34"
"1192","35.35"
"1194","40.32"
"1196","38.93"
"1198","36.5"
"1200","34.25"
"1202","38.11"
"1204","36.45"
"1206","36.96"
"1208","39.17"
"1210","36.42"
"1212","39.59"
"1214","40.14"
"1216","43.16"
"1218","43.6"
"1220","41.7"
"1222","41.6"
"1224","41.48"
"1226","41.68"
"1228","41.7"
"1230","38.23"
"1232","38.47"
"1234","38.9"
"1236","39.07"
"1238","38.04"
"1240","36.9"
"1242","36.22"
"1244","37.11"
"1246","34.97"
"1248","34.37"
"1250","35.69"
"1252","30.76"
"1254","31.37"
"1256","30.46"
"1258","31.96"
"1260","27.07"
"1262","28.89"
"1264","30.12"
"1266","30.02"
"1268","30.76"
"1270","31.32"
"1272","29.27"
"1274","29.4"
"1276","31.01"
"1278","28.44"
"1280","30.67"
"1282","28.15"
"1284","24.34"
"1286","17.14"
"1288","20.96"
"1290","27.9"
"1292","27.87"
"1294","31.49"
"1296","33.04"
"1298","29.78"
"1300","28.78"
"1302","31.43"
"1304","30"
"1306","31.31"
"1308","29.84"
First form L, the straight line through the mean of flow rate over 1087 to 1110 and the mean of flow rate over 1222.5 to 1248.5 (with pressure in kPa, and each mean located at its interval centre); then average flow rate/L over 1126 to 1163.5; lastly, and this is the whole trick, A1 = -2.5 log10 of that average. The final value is 0.08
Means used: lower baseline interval 40.1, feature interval 36.7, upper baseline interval 38.4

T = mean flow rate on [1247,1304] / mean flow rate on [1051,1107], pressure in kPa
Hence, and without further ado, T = 0.67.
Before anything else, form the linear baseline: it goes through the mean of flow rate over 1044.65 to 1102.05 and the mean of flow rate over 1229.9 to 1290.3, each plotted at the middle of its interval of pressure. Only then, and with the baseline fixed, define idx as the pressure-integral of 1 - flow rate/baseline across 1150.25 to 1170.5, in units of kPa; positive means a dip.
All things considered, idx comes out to 6.54 kPa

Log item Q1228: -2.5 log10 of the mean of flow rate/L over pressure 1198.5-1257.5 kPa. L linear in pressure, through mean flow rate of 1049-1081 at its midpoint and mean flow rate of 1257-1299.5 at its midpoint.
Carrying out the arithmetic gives -0.15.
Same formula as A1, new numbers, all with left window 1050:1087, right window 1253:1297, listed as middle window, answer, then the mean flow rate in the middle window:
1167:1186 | 0.249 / 29.3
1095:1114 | 0.096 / 39.3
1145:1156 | 0.121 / 35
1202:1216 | -0.128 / 38.5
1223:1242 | -0.212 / 39.2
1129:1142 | -0.060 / 42.6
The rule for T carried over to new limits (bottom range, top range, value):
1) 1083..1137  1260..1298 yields 0.69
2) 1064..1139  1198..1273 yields 0.86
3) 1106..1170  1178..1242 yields 1.04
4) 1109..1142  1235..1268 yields 0.79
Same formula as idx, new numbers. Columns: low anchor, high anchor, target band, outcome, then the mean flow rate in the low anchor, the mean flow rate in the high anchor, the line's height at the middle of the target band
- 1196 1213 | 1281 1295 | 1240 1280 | -3.1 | 37.3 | 25.4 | 29.4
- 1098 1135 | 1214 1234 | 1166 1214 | 8.3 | 41.1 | 41.1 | 41.1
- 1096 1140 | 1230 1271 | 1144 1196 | 9.4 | 41.2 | 33.7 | 38.3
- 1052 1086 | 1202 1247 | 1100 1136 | 1.9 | 45.6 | 39.1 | 43.6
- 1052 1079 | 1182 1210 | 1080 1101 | 1.6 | 46.6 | 36.9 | 44.7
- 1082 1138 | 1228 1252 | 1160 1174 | 5.6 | 41.3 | 37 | 39.4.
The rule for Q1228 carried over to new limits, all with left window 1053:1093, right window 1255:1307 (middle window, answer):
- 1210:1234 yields -0.22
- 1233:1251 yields -0.16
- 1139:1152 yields 0.02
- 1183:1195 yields -0.03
